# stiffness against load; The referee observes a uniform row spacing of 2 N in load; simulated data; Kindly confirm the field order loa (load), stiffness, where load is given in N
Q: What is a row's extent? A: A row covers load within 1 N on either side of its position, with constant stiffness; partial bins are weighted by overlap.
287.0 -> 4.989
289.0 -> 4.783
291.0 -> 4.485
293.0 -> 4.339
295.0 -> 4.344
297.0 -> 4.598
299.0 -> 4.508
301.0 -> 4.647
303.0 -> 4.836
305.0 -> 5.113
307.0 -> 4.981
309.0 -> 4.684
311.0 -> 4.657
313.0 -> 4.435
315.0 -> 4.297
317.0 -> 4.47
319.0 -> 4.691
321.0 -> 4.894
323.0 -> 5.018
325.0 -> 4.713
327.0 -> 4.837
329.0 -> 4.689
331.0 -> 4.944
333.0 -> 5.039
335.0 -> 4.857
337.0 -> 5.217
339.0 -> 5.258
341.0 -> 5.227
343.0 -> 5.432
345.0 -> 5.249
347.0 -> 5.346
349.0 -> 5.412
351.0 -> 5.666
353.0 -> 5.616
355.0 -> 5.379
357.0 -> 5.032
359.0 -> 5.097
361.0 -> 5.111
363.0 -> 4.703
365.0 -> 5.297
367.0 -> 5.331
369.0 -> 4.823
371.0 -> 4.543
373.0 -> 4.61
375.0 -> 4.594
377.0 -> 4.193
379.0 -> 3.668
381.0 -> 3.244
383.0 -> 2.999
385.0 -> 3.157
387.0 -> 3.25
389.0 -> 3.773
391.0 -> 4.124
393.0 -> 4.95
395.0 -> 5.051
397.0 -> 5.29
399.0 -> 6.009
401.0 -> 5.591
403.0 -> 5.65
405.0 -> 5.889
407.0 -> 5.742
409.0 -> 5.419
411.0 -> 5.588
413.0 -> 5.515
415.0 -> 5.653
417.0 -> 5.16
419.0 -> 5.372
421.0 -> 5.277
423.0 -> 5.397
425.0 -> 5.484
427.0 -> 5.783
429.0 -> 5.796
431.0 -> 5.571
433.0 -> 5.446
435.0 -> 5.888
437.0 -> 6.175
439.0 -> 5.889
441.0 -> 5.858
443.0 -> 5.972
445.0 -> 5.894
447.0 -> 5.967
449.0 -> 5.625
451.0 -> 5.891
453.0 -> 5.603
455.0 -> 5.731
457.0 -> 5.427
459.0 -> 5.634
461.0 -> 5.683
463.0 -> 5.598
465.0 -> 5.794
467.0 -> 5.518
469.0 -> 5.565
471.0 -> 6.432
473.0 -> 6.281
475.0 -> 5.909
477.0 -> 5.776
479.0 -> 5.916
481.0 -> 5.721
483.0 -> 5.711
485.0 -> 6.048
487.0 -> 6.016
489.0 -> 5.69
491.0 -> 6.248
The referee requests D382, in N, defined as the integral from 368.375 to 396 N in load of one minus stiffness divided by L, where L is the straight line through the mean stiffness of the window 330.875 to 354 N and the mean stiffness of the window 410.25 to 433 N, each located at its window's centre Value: 6.8 N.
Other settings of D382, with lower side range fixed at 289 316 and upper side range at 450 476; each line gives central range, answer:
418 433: 0.0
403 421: -0.4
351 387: 3.8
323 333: -0.1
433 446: -0.7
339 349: -0.8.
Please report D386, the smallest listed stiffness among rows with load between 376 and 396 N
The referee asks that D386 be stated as 2.999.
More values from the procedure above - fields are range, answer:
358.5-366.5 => 4.703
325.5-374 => 4.543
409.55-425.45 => 5.16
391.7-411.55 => 4.95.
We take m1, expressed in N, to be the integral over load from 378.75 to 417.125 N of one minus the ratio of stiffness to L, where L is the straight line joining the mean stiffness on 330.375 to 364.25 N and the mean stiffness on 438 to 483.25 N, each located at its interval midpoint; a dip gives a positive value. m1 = 4.8 N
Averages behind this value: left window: 5.21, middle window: 4.8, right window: 5.8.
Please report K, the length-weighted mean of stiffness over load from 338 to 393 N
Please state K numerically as 4.68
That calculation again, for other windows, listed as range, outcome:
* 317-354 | 5.1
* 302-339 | 4.81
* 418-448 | 5.72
